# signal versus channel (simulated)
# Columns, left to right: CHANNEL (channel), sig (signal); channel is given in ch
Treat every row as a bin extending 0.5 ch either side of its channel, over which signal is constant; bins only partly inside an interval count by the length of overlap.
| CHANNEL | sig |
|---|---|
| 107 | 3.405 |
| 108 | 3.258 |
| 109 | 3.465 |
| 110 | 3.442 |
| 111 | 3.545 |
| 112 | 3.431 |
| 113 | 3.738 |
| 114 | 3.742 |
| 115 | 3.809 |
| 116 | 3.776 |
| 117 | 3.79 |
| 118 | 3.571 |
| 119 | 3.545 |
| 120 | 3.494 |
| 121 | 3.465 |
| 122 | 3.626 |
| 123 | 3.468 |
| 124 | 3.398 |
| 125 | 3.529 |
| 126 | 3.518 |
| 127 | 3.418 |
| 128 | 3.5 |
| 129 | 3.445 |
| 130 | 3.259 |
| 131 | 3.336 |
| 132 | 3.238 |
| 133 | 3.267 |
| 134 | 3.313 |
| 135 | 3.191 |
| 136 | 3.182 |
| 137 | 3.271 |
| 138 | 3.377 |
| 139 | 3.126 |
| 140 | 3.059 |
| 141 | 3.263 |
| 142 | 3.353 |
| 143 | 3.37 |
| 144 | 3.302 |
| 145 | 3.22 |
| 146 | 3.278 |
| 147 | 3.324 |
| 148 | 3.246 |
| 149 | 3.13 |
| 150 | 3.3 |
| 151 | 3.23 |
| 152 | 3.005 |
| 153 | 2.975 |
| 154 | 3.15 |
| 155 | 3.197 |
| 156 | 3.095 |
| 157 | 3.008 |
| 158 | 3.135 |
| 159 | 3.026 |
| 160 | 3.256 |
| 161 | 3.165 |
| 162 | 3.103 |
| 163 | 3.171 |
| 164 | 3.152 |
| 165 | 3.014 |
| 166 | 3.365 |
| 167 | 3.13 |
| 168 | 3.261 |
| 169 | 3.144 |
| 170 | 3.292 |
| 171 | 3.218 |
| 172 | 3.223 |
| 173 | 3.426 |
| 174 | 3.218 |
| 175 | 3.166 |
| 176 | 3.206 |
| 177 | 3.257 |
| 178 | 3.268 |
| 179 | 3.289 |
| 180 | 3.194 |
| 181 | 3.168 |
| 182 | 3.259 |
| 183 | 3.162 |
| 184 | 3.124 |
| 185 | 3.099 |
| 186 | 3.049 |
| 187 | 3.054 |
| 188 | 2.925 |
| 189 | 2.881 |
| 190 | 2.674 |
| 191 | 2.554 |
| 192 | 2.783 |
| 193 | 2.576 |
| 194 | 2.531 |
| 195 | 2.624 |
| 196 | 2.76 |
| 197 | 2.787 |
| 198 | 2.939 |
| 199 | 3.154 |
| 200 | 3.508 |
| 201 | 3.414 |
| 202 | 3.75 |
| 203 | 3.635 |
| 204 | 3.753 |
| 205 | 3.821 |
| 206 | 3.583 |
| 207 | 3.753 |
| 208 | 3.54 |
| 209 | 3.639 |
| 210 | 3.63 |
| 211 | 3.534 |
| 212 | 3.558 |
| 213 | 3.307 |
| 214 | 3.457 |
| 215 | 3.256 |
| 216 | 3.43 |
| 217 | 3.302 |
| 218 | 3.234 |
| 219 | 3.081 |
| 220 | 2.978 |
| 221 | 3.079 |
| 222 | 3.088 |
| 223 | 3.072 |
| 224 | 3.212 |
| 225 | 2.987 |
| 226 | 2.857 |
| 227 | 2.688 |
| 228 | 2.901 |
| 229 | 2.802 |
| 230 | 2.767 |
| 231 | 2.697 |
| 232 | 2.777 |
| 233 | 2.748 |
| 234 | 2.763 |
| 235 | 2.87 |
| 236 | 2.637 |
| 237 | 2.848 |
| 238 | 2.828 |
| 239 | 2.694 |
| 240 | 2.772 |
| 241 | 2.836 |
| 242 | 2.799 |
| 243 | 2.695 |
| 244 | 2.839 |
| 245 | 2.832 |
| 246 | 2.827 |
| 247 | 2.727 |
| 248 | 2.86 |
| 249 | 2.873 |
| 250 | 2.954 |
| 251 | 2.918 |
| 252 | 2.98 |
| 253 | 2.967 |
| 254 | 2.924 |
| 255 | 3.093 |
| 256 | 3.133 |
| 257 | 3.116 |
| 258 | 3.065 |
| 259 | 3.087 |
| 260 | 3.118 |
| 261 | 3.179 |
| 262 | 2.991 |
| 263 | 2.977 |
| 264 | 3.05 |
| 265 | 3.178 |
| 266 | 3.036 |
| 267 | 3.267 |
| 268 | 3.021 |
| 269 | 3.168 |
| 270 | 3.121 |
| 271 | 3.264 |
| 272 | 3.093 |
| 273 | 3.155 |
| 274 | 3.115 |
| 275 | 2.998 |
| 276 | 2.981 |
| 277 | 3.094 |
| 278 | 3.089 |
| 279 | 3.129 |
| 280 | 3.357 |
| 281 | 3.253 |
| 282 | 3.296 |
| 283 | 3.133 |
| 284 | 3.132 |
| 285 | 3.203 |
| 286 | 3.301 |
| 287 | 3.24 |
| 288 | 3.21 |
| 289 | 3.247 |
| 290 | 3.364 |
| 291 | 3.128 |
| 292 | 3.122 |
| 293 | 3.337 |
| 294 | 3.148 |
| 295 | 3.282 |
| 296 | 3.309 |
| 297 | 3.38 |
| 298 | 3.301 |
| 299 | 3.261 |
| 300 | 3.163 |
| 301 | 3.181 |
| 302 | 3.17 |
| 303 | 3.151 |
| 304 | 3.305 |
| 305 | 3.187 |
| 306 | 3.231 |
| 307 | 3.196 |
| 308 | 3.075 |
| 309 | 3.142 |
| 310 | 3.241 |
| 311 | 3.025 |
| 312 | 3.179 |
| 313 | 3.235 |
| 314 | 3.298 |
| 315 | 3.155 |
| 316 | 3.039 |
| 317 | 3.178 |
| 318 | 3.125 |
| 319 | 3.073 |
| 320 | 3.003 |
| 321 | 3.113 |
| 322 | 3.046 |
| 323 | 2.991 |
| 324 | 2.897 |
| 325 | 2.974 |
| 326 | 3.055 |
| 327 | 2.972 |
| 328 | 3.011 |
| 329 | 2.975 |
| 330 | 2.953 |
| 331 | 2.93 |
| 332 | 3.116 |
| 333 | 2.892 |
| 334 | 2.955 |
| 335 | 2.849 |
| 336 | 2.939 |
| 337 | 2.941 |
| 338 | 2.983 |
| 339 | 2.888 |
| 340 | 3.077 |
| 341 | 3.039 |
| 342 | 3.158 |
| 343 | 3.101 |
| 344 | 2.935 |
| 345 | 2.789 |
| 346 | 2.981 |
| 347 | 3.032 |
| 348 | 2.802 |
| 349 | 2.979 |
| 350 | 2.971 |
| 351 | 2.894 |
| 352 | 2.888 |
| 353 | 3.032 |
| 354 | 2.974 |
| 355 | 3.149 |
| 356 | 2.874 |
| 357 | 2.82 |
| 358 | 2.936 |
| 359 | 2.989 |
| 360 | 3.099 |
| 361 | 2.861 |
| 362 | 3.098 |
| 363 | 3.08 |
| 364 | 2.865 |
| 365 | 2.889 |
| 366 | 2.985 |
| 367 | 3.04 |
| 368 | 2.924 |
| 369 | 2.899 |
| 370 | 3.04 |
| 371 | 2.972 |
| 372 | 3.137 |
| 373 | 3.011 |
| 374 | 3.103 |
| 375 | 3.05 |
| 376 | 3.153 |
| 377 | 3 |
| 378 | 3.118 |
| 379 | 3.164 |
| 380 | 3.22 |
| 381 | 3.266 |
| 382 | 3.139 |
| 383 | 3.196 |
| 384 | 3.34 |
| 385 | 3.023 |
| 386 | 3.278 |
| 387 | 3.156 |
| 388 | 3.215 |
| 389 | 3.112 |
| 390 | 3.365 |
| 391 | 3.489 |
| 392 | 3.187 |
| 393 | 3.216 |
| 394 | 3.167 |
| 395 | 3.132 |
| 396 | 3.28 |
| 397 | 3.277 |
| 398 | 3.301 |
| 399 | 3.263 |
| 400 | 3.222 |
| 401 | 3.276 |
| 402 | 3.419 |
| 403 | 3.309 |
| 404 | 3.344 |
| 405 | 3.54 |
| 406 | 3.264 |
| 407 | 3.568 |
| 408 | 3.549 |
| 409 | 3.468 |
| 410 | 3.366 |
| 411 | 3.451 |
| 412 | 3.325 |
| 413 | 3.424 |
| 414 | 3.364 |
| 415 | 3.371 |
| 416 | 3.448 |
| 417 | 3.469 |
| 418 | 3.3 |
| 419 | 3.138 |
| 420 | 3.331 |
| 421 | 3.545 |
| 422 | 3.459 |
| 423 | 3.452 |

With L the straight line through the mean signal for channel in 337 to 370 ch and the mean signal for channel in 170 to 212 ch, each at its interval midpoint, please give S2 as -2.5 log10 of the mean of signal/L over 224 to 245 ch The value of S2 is 0.124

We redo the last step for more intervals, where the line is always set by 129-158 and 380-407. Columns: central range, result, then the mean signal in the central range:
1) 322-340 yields 0.101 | 2.97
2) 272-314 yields 0.017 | 3.2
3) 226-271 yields 0.112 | 2.92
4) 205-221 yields -0.062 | 3.42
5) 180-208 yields 0.033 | 3.13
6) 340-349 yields 0.094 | 2.99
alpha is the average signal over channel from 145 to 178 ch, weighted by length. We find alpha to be 3.19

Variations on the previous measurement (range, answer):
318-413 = 3.1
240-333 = 3.09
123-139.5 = 3.34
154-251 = 3.09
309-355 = 3.02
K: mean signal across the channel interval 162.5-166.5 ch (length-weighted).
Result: 3.18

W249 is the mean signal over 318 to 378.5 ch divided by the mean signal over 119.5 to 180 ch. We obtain 0.9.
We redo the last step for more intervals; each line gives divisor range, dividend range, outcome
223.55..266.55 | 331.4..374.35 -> 1.02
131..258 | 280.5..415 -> 1.01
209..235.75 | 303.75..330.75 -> 1.00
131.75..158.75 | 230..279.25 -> 0.92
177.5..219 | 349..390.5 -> 0.95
